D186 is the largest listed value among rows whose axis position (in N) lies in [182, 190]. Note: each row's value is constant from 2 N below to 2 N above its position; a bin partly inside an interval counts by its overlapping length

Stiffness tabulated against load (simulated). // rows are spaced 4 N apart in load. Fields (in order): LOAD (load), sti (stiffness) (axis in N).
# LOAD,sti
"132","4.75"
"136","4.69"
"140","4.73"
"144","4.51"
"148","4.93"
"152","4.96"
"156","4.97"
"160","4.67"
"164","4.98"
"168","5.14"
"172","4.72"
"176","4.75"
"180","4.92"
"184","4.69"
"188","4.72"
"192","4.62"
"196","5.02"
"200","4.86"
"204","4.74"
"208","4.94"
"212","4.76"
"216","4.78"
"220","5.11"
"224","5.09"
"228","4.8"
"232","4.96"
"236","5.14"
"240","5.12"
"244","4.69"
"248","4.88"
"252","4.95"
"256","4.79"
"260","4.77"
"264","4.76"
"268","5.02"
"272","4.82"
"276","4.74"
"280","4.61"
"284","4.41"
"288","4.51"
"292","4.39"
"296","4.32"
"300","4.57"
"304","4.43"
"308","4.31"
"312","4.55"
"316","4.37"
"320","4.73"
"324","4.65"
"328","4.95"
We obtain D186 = 4.72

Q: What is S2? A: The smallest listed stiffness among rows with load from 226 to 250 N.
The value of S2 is 4.69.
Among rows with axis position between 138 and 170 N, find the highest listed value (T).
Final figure 5.14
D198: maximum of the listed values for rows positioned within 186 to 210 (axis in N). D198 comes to 5.02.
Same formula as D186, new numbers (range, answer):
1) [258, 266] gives 4.77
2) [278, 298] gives 4.61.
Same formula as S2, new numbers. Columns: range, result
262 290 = 4.41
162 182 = 4.72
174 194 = 4.62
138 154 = 4.51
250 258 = 4.79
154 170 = 4.67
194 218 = 4.74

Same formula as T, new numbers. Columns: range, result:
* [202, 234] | 5.11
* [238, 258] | 5.12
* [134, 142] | 4.73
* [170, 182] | 4.92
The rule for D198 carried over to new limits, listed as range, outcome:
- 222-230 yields 5.09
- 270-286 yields 4.82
